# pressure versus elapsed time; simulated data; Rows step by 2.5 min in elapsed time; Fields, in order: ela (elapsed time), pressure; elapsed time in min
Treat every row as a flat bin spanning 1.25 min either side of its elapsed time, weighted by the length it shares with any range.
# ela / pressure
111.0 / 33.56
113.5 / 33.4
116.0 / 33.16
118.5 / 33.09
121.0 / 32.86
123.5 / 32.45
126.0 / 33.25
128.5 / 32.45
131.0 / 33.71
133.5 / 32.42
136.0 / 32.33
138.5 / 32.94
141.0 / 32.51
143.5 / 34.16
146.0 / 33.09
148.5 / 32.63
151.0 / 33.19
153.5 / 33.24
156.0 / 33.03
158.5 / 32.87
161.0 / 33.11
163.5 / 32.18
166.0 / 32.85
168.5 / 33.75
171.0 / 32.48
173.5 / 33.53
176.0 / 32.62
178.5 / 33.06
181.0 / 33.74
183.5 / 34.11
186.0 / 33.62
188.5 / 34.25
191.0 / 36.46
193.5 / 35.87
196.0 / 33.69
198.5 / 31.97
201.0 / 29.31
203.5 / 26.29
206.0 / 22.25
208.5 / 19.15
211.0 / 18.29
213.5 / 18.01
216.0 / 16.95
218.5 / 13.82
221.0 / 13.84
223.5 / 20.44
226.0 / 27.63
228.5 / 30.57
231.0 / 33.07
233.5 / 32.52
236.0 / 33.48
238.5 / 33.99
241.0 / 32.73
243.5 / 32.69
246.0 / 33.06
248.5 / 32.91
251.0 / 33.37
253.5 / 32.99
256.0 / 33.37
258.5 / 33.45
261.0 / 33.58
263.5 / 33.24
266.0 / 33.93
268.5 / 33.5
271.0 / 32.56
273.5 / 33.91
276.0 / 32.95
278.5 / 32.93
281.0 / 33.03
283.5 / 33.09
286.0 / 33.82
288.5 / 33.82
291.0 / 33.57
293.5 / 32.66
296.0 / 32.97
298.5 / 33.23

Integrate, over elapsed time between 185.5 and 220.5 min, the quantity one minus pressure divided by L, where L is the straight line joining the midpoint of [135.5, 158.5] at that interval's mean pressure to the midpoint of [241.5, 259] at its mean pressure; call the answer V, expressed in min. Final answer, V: 7.47 min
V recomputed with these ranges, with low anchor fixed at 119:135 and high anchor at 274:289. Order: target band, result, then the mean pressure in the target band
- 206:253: 9.47 min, 26.5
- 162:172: 0.04 min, 32.8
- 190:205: 0.46 min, 32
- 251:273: -0.08 min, 33.3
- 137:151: -0.07 min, 33.1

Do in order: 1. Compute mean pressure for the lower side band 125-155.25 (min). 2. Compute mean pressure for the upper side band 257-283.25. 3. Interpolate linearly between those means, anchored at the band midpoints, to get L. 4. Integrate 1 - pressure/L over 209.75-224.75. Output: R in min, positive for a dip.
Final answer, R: 7.4 min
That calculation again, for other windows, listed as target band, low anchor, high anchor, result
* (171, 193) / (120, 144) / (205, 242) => -4.4 min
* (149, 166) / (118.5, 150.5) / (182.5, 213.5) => -0.7 min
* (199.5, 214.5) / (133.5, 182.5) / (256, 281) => 4.8 min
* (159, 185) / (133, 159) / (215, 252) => -1.3 min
